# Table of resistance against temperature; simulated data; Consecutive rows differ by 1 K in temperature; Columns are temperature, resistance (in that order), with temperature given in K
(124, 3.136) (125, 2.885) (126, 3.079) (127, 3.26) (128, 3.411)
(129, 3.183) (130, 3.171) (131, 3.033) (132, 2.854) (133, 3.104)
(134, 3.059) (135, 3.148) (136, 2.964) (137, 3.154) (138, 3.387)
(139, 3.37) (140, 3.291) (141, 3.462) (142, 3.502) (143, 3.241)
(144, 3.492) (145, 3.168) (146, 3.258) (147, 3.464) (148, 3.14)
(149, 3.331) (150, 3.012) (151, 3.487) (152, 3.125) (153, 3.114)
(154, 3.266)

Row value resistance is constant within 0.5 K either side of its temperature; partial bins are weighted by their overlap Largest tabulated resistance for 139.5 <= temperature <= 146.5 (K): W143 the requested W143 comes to 3.502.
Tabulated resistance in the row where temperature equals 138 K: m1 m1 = 3.387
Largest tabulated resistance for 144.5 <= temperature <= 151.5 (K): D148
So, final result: 3.487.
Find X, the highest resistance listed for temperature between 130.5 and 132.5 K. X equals 3.033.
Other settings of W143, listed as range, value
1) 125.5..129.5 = 3.411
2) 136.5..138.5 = 3.387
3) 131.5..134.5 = 3.104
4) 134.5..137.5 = 3.154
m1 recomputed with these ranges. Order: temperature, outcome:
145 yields 3.168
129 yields 3.183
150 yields 3.012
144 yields 3.492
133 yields 3.104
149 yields 3.331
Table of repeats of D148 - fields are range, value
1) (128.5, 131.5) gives 3.183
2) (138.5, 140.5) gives 3.37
